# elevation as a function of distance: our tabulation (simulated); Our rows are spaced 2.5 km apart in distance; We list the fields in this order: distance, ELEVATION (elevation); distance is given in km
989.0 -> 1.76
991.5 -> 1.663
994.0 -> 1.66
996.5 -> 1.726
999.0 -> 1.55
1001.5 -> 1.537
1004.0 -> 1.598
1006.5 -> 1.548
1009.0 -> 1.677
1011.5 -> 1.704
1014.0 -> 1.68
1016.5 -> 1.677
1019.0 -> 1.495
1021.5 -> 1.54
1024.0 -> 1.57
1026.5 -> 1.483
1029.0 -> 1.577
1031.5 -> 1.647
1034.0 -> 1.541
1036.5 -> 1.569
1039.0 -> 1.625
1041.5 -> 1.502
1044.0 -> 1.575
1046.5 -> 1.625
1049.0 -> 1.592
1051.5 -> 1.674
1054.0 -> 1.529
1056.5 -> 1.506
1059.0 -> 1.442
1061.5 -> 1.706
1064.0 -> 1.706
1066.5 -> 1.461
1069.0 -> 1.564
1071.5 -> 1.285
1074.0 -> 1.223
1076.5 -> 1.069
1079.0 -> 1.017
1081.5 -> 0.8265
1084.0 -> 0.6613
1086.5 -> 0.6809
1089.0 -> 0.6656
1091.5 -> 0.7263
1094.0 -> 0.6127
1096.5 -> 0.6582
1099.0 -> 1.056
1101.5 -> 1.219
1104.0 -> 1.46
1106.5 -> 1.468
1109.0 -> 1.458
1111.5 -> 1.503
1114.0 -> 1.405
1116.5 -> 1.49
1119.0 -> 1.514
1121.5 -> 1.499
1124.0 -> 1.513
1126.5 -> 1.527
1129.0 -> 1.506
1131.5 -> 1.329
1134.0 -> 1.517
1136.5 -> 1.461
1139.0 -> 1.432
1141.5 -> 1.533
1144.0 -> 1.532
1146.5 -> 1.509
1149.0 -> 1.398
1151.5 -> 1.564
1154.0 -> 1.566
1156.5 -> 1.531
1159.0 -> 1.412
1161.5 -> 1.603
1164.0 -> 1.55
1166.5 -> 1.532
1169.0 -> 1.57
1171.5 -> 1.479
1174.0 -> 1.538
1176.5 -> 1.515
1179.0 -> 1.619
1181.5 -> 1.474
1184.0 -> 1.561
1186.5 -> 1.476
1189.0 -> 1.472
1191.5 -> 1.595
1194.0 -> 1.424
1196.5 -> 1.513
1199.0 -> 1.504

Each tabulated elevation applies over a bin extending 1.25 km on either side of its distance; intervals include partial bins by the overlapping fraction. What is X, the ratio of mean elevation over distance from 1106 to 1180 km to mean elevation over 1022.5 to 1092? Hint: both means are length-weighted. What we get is 1.10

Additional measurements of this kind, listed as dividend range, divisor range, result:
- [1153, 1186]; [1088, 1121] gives 1.30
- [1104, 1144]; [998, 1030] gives 0.93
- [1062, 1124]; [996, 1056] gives 0.75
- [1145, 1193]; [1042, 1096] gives 1.23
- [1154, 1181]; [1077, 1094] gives 2.01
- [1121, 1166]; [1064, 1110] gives 1.39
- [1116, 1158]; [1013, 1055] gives 0.94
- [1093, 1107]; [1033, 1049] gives 0.68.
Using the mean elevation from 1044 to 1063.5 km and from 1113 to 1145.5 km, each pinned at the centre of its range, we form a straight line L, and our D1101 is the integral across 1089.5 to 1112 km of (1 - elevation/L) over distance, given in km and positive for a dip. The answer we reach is 6.19 km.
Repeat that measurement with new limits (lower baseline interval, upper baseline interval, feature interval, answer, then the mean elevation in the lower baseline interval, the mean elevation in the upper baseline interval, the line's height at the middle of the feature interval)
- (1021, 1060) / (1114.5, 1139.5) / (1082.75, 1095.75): 7.3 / 1.56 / 1.48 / 1.52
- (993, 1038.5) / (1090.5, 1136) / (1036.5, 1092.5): 5.8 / 1.6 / 1.31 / 1.45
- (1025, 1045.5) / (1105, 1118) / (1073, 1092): 8.2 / 1.57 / 1.47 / 1.5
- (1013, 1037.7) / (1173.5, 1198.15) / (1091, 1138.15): 6.8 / 1.58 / 1.52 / 1.54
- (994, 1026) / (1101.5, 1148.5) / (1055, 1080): 2.2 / 1.61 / 1.47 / 1.54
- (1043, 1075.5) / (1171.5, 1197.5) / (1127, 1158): 0.6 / 1.53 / 1.52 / 1.52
